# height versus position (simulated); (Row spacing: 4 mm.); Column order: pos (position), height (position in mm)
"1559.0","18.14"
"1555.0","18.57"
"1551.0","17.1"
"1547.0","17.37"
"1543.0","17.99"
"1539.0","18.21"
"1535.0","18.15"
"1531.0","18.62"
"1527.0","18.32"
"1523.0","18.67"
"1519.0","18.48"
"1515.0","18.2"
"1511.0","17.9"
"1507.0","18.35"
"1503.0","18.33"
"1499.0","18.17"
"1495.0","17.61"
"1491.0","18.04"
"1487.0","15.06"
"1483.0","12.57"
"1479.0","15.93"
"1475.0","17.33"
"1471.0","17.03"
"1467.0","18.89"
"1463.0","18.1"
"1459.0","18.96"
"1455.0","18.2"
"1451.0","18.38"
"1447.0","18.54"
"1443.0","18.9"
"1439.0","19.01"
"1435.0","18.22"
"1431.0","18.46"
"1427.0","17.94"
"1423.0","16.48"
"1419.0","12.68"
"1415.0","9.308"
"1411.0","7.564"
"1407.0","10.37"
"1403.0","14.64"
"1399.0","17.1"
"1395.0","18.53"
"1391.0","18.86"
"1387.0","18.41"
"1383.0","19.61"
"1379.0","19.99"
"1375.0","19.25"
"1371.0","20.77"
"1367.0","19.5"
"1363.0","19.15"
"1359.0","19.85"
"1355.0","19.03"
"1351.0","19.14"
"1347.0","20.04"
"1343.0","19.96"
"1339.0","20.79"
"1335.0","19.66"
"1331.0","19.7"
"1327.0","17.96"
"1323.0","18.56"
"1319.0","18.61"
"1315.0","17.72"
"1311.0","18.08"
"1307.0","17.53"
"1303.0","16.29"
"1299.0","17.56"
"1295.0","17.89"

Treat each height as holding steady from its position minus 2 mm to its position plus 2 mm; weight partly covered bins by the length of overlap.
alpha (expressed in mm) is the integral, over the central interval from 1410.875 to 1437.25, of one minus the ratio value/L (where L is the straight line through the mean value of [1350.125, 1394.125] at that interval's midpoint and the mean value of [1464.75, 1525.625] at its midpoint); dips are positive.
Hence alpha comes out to 5.14 mm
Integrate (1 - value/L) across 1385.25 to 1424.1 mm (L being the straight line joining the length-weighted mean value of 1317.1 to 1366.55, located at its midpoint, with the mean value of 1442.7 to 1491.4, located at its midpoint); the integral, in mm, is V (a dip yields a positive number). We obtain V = 8.6 mm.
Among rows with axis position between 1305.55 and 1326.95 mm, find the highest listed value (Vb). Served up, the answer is 18.61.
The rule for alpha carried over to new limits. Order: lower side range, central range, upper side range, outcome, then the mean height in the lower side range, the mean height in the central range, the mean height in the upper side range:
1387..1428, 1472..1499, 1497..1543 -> 1.3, 14.5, 16.3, 18.3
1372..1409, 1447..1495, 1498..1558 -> 1.8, 17.5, 17.2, 18.2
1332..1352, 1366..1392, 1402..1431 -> -4.7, 19.9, 19.5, 13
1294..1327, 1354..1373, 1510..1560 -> -1.9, 17.8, 19.7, 18.1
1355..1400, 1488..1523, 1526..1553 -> 0.3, 19.2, 18.1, 18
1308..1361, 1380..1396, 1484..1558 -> -0.1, 19.1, 18.9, 17.9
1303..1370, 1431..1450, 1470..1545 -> -0.5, 19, 18.6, 17.5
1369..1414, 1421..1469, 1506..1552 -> -3.1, 16.7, 18.3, 18.1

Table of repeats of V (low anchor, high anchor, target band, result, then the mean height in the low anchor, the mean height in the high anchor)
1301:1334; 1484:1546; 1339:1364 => -2.18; 18.1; 17.9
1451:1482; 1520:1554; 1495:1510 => -0.25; 17.6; 18.1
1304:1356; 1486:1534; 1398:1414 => 5.72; 18.9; 18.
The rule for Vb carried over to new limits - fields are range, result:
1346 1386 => 20.77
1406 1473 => 19.01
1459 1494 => 18.96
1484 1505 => 18.33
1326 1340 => 20.79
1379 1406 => 19.99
